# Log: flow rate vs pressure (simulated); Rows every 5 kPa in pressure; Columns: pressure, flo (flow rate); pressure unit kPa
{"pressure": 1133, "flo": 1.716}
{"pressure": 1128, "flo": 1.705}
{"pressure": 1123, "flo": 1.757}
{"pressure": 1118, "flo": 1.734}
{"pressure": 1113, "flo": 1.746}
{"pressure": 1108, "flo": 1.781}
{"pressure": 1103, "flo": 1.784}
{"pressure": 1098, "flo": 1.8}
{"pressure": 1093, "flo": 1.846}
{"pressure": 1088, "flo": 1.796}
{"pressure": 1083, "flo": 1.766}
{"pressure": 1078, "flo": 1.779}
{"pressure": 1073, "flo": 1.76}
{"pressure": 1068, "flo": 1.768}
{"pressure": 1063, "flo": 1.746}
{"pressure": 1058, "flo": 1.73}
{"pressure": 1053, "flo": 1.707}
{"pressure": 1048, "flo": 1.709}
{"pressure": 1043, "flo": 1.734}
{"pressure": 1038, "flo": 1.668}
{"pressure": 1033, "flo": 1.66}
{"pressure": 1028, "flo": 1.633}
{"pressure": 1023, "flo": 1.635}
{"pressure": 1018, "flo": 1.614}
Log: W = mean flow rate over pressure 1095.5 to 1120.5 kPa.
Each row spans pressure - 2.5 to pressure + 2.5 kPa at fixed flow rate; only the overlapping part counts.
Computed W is 1.77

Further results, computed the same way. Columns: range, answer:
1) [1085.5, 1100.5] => 1.81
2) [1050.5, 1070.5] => 1.74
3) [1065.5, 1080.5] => 1.77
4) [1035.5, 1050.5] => 1.7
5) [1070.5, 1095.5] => 1.79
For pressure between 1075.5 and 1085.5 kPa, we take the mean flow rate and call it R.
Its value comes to 1.77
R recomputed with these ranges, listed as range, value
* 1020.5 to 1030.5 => 1.63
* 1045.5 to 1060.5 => 1.72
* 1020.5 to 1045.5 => 1.67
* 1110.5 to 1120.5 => 1.74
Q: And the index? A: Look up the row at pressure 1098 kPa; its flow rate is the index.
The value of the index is 1.8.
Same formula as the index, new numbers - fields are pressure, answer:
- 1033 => 1.66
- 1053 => 1.707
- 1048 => 1.709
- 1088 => 1.796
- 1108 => 1.781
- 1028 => 1.633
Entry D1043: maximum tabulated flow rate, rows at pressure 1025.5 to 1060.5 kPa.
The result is 1.734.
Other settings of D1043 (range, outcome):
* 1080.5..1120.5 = 1.846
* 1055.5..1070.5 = 1.768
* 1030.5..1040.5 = 1.668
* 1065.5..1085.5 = 1.779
